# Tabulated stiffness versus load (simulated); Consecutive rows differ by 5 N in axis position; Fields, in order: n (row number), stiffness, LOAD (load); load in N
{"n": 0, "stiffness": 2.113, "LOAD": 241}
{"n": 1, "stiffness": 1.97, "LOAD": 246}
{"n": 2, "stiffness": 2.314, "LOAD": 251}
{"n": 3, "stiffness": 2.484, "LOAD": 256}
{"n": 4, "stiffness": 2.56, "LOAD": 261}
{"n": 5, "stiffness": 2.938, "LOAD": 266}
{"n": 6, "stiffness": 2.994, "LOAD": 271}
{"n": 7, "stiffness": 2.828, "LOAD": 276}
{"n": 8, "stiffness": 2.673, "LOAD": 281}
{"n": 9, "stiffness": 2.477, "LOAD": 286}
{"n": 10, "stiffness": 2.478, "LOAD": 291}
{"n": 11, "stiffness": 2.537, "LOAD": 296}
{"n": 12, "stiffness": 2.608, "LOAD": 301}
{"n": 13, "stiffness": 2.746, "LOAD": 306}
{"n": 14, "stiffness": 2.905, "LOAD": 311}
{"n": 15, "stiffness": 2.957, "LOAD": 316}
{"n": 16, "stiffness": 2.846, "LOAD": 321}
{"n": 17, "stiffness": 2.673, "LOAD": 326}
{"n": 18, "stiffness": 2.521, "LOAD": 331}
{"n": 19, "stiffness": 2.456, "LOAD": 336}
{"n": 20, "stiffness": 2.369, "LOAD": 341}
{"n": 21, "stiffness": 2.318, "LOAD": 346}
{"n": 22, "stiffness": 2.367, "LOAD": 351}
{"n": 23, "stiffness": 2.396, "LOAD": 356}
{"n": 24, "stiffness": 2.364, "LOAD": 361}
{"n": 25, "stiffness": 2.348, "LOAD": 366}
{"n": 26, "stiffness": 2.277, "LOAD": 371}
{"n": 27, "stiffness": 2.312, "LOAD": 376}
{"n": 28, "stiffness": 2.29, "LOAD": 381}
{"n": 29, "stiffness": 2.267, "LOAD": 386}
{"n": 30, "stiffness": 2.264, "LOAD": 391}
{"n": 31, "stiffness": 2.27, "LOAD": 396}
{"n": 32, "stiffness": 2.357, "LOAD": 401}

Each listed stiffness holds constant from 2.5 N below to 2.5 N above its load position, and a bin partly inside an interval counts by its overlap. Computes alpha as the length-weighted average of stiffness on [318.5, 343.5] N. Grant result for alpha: 2.57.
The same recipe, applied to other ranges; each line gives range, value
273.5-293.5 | 2.61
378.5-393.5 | 2.27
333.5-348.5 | 2.38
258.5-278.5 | 2.83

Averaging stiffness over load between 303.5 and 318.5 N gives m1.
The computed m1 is 2.87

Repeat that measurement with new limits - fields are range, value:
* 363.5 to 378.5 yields 2.31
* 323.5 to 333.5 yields 2.6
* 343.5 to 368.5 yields 2.36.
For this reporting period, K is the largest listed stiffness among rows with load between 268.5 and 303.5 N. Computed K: 2.994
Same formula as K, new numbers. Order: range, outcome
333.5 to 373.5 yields 2.456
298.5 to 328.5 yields 2.957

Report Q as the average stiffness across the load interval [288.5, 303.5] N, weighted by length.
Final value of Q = 2.54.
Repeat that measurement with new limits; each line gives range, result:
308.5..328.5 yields 2.85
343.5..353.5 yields 2.34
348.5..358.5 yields 2.38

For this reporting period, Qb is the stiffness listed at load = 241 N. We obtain 2.113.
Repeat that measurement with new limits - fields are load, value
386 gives 2.267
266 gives 2.938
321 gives 2.846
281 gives 2.673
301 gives 2.608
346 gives 2.318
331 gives 2.521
